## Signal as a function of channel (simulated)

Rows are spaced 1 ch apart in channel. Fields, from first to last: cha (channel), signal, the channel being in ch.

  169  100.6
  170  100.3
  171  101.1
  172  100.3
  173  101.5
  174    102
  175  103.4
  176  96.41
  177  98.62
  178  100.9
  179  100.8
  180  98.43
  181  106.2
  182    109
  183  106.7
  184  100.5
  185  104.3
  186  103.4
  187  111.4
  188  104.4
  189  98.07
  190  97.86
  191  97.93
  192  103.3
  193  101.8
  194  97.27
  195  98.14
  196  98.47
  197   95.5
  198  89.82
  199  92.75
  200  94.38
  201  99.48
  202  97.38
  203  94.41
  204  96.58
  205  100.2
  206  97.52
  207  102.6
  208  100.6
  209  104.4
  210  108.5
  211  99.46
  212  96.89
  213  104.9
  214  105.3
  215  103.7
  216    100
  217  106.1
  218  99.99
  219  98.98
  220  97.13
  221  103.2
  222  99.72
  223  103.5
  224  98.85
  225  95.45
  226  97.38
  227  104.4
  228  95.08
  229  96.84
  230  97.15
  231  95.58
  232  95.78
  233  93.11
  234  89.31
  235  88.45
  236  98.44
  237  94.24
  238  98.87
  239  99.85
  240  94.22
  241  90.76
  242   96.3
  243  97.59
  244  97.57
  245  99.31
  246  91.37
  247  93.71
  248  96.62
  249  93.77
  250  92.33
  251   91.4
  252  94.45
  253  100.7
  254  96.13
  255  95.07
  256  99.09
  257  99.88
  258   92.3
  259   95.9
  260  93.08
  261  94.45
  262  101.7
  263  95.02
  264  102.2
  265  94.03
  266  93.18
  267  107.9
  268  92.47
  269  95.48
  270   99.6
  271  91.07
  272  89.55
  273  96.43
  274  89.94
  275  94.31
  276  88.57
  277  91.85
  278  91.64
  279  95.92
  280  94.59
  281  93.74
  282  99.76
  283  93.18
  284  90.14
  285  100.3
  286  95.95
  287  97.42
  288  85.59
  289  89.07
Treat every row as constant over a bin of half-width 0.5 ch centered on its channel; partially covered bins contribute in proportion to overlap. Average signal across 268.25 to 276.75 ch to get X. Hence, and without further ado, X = 93.1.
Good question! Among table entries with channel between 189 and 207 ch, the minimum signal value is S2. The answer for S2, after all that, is 89.82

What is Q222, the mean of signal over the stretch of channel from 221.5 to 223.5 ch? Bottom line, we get 102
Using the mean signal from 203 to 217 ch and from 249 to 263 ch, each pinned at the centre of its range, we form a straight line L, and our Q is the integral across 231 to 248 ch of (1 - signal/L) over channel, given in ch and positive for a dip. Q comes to 0.5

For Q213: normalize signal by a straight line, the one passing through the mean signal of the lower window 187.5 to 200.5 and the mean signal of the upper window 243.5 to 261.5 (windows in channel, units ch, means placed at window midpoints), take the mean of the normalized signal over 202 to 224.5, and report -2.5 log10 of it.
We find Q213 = -0.04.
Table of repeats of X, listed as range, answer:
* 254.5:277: 95.4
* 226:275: 95.7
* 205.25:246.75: 98.5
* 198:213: 98.8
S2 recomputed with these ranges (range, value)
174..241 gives 88.45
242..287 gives 88.57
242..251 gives 91.37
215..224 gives 97.13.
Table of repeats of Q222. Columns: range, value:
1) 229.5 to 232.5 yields 96.2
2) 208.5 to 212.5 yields 102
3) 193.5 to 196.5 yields 98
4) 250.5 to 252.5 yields 92.9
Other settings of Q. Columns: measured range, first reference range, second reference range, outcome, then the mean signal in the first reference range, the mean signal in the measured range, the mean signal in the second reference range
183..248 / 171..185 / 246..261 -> 0.0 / 102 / 98.6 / 95.2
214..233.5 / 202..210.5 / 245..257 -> -0.2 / 100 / 99.2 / 95.4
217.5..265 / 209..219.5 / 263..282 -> 1.1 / 102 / 96.5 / 94.7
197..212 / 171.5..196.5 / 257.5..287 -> 0.3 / 102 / 98.3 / 95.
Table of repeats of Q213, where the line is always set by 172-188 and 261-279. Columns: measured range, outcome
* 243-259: 0.01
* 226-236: 0.03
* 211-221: -0.02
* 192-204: 0.05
